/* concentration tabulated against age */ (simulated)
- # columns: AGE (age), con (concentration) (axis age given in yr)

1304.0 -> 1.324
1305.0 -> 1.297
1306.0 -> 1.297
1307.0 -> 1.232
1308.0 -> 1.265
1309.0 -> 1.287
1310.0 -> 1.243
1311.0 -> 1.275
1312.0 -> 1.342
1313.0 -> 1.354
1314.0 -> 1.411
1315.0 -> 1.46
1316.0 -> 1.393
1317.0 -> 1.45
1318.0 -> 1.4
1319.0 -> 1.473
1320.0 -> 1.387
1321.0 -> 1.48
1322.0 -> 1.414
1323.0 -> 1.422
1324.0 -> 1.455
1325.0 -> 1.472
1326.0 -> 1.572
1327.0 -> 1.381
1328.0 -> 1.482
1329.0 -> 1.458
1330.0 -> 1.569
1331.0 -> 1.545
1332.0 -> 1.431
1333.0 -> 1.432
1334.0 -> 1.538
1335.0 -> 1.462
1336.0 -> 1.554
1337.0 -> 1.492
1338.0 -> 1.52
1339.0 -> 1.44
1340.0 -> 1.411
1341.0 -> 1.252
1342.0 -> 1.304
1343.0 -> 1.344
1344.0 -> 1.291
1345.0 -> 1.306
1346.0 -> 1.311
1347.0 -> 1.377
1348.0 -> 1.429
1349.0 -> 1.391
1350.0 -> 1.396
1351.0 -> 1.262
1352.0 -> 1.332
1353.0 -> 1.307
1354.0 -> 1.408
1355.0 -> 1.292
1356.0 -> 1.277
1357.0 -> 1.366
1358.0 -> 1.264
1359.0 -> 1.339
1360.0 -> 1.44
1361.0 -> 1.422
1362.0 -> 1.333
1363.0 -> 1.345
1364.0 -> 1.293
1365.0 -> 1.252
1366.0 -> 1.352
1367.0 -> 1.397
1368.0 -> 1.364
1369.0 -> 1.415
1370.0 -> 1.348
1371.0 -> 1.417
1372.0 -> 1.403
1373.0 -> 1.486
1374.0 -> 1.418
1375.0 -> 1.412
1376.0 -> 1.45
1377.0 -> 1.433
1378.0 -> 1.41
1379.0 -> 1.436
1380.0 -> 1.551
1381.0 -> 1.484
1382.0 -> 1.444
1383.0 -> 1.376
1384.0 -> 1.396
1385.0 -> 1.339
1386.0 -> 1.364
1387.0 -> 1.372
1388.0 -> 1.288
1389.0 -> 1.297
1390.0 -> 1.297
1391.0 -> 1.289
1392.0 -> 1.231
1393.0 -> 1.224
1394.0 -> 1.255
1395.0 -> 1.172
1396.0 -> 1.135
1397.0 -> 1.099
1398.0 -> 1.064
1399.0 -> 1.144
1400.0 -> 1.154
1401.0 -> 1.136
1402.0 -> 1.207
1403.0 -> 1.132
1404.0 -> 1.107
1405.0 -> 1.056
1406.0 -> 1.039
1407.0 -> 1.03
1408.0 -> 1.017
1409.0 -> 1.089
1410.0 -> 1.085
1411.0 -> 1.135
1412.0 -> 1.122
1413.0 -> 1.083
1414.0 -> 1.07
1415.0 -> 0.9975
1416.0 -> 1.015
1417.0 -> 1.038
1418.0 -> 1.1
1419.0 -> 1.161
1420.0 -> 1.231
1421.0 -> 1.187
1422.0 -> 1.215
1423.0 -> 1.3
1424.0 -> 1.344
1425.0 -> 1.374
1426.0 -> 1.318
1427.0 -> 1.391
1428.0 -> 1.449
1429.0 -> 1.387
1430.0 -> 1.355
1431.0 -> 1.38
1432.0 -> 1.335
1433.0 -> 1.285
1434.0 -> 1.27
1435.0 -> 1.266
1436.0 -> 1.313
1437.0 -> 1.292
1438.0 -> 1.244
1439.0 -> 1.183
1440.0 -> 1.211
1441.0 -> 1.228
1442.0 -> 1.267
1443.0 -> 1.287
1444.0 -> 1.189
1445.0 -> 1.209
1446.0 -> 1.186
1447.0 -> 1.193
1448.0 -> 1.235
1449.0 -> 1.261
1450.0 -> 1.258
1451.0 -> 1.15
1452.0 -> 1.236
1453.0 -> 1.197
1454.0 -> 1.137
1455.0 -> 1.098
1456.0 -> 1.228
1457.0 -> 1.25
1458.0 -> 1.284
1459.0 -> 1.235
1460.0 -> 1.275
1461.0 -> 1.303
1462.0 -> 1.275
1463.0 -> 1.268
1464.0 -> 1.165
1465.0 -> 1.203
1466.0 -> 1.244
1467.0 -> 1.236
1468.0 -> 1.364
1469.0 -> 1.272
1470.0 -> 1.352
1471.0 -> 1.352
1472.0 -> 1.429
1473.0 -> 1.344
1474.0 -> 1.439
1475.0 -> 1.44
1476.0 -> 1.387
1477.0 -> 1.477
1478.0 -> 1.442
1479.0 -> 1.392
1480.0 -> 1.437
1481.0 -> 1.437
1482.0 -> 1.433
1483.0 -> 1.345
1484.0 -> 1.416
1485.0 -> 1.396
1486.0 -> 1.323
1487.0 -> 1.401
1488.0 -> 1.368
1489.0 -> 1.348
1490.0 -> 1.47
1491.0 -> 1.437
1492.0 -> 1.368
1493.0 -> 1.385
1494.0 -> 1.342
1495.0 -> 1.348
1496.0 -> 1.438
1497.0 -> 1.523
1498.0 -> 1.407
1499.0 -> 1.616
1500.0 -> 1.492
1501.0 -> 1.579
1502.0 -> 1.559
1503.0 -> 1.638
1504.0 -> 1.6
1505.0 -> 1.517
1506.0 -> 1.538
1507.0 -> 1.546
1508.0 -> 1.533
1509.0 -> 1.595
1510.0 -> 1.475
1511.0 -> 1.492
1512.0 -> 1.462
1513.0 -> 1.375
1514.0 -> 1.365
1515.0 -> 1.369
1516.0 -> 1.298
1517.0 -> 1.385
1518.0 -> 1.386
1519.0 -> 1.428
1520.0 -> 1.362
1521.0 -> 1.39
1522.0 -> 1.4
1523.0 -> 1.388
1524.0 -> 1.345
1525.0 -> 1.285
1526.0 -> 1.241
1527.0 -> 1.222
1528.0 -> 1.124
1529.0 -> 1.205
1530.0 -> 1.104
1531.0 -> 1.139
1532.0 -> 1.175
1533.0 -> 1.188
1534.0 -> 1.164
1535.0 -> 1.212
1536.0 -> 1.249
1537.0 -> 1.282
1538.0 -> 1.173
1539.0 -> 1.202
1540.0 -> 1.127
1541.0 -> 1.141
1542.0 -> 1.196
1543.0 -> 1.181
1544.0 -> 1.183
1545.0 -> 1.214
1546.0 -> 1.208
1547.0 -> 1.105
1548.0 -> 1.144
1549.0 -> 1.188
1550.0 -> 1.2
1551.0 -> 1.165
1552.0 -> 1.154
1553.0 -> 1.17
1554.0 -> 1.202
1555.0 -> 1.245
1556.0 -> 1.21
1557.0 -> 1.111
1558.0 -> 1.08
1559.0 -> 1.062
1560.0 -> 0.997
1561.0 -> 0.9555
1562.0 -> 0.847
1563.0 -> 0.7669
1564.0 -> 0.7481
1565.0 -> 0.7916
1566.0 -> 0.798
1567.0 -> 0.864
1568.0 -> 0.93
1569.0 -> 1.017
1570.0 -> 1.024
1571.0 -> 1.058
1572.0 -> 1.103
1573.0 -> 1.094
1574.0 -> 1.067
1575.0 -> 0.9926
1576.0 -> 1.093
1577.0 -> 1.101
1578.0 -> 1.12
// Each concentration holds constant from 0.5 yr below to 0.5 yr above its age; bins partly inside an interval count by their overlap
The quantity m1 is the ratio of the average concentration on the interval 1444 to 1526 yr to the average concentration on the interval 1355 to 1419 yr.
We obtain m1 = 1.1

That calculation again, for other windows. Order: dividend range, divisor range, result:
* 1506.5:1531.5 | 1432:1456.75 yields 1.10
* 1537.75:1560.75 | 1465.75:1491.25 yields 0.84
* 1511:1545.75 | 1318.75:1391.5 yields 0.91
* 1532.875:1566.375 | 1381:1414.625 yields 0.93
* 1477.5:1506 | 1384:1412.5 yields 1.23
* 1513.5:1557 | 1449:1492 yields 0.93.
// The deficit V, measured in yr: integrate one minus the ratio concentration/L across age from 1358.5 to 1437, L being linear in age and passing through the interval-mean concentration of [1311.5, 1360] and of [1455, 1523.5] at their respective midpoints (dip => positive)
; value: 7.30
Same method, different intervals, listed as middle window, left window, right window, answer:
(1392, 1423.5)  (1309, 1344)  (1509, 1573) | 4.9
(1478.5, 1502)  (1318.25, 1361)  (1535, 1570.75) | -4.9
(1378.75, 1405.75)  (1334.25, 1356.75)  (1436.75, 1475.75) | 1.4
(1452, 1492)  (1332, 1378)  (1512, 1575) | -2.8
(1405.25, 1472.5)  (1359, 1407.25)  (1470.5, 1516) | 7.3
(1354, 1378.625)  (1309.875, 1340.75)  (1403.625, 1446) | -0.5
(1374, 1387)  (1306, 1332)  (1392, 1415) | -2.5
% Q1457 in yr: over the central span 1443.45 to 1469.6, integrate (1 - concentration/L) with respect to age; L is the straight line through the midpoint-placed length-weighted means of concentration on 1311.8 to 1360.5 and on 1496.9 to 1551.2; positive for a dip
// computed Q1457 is 2.4 yr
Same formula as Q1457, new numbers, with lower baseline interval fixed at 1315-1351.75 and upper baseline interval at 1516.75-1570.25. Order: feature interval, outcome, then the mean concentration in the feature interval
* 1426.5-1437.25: -0.36 yr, 1.34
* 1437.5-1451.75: 0.64 yr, 1.22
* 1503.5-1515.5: -2.97 yr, 1.49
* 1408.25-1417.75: 1.80 yr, 1.07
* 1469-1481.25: -1.64 yr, 1.4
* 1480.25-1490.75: -1.46 yr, 1.4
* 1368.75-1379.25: -0.38 yr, 1.42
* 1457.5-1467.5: 0.05 yr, 1.25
